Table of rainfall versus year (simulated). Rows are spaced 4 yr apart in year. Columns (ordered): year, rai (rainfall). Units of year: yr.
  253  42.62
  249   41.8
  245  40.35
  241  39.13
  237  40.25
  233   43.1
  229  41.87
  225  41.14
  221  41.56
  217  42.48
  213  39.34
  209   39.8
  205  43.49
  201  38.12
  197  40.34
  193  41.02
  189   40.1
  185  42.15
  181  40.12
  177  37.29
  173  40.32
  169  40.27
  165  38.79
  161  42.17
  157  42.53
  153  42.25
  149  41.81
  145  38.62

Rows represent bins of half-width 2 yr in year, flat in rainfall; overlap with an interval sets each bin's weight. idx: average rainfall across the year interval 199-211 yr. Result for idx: 40.5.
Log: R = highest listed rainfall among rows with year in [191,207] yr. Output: 43.49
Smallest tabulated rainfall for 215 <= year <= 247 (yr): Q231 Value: 39.13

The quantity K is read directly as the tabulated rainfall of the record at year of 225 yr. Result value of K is 41.14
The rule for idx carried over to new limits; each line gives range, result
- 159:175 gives 40.4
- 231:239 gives 41.7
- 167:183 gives 39.5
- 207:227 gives 40.9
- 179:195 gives 40.8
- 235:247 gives 39.9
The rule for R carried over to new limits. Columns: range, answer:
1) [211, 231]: 42.48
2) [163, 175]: 40.32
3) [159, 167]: 42.17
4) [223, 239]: 43.1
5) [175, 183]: 40.12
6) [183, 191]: 42.15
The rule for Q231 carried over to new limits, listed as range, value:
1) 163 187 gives 37.29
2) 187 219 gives 38.12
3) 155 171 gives 38.79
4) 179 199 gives 40.1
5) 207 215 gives 39.34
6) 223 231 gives 41.14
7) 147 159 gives 41.81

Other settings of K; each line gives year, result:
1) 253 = 42.62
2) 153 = 42.25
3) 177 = 37.29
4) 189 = 40.1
